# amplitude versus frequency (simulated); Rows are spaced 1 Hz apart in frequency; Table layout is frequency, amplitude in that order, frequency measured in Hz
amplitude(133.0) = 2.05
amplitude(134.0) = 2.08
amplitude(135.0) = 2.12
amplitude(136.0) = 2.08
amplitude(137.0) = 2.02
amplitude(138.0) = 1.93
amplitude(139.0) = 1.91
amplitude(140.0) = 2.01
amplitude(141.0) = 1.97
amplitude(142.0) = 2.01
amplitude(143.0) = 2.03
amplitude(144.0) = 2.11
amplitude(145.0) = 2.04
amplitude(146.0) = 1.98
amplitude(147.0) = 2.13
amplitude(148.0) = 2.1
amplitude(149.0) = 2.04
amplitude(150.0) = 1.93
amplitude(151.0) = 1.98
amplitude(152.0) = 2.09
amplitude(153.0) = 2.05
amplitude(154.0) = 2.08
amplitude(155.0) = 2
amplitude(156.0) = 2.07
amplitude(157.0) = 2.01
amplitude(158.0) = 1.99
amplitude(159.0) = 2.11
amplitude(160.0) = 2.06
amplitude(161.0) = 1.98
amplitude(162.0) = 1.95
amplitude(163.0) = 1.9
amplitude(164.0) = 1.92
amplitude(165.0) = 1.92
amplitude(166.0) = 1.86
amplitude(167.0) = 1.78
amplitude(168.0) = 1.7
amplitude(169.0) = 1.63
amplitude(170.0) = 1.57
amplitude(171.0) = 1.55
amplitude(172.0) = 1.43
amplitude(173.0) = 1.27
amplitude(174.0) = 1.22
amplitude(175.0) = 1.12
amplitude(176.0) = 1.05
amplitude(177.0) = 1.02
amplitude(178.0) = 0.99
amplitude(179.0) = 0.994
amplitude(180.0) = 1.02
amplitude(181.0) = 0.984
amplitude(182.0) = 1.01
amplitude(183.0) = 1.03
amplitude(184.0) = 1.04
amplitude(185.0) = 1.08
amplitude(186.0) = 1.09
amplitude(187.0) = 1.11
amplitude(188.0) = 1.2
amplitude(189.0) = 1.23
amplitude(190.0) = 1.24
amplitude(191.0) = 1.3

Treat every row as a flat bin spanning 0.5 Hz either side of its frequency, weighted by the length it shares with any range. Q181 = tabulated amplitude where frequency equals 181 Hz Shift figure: 0.984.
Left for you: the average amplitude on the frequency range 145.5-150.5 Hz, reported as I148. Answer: 2.04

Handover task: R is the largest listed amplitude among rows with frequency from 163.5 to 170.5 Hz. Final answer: 1.92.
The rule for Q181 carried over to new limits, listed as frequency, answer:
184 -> 1.04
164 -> 1.92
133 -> 2.05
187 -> 1.11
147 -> 2.13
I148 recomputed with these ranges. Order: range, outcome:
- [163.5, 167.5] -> 1.87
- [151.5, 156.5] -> 2.06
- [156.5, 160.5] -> 2.04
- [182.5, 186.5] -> 1.06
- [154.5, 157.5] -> 2.03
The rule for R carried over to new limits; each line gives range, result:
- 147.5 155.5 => 2.1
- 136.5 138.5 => 2.02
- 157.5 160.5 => 2.11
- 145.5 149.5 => 2.13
